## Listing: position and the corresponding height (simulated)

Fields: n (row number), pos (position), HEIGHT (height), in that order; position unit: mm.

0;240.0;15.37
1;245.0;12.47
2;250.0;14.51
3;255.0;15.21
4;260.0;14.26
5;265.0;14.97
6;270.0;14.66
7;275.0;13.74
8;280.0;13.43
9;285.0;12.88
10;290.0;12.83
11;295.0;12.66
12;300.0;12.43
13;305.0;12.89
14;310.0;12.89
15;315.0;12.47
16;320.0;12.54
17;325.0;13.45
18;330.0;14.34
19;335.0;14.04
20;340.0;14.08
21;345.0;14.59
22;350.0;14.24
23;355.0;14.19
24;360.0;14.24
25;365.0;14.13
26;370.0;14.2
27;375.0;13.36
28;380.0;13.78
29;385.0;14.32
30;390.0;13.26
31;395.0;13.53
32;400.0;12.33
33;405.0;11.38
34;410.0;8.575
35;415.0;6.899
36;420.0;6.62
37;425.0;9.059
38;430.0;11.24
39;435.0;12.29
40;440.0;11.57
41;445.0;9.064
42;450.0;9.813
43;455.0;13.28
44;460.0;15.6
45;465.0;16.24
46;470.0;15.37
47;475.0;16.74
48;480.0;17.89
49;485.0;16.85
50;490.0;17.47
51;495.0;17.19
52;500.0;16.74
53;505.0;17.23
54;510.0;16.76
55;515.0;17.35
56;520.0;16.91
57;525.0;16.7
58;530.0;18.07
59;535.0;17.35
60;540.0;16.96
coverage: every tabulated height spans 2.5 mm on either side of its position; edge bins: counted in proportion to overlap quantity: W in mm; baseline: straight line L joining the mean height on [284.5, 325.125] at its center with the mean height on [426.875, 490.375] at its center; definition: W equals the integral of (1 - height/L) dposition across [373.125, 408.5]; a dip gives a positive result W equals 1.1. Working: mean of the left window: 12.7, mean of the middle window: 13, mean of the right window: 13.9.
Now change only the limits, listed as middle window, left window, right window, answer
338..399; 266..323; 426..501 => -1.4 mm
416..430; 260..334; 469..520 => 6.6 mm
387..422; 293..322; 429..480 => 7.1 mm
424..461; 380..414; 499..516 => 7.1 mm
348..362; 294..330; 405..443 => -3.1 mm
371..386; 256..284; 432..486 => 0.3 mm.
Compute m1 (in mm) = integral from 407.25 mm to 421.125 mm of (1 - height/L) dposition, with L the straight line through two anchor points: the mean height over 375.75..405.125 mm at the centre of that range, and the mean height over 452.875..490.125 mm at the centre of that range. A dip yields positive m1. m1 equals 6.5 mm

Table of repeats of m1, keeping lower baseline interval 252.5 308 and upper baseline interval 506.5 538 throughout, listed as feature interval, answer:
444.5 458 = 4.2 mm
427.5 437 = 2.5 mm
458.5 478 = 0.4 mm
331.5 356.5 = 0.6 mm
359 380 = 1.4 mm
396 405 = 1.8 mm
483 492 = -0.3 mm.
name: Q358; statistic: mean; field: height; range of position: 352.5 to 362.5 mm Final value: 14.2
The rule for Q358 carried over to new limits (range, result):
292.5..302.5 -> 12.5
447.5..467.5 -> 13.7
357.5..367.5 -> 14.2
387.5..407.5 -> 12.6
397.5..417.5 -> 9.8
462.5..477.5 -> 16.1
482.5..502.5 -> 17.1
